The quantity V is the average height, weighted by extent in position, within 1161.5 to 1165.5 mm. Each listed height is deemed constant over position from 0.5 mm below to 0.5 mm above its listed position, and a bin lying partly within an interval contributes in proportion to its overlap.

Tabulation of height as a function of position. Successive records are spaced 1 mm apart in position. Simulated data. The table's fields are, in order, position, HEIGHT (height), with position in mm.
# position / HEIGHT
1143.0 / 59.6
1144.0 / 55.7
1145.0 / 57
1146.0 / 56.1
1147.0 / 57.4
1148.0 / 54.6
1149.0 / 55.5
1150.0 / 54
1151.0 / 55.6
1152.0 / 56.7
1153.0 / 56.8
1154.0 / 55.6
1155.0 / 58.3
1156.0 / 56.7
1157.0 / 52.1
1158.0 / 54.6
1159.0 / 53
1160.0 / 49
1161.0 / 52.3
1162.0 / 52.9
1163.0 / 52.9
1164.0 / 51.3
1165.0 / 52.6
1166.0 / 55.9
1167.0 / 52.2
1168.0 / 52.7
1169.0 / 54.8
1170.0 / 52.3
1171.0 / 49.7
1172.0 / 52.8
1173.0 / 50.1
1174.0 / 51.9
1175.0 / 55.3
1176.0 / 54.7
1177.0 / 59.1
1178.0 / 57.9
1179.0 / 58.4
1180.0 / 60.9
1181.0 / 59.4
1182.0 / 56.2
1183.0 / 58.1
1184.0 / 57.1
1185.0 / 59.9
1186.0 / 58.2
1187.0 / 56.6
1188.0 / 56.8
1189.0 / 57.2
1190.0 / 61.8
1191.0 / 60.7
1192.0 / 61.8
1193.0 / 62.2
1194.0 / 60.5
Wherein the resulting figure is 52.4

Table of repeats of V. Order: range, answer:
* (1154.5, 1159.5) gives 54.9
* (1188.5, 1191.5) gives 59.9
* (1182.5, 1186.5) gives 58.3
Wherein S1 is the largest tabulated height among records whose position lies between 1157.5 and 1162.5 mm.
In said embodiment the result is 54.6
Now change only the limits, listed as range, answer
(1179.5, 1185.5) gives 60.9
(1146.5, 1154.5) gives 57.4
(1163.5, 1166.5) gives 55.9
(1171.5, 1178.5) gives 59.1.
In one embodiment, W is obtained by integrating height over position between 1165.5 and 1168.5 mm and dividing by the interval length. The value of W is 53.6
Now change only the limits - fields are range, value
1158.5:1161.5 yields 51.4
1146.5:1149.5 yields 55.8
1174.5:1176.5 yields 55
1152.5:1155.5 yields 56.9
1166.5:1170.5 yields 53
